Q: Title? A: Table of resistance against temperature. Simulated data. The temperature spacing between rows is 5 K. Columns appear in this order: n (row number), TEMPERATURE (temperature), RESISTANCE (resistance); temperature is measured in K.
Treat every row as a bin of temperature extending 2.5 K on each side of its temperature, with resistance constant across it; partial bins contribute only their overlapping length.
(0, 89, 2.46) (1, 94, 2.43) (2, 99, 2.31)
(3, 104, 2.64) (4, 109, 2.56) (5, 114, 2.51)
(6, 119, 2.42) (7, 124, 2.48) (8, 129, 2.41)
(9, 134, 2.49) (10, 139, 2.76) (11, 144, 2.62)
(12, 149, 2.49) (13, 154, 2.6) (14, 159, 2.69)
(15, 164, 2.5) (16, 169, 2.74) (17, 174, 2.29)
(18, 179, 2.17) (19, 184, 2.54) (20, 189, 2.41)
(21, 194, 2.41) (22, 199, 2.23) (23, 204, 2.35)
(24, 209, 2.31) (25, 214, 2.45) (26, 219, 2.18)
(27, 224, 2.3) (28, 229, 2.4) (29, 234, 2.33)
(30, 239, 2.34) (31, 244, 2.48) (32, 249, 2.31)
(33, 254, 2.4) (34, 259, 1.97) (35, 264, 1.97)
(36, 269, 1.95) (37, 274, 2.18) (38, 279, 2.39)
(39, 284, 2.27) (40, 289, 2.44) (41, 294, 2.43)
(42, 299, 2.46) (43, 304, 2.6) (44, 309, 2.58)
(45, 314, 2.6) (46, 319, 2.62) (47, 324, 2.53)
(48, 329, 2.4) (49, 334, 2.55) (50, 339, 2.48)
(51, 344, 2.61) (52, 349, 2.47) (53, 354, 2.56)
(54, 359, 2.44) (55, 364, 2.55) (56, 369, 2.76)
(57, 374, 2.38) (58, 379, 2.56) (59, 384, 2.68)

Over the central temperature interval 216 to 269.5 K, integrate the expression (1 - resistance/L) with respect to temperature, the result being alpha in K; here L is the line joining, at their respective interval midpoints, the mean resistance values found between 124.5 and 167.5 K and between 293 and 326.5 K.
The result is 6.4 K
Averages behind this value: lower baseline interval 2.57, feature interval 2.25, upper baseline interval 2.55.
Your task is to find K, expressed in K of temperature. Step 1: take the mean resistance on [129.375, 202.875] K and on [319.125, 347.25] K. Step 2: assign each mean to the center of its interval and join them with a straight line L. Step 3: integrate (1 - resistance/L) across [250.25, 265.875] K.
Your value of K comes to 2.3 K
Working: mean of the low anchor 2.49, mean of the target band 2.13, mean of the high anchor 2.52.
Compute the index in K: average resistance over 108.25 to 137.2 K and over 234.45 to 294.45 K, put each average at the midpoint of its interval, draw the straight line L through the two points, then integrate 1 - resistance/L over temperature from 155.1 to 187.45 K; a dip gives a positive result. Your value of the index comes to -1.2 K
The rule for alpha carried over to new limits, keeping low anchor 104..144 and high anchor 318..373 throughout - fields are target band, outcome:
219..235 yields 1.4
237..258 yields 1.5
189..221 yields 2.6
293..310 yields 0.1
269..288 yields 2.1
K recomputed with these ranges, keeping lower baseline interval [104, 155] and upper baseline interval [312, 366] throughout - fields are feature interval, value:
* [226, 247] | 1.23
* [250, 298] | 5.65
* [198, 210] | 1.09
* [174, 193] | 1.27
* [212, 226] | 1.26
